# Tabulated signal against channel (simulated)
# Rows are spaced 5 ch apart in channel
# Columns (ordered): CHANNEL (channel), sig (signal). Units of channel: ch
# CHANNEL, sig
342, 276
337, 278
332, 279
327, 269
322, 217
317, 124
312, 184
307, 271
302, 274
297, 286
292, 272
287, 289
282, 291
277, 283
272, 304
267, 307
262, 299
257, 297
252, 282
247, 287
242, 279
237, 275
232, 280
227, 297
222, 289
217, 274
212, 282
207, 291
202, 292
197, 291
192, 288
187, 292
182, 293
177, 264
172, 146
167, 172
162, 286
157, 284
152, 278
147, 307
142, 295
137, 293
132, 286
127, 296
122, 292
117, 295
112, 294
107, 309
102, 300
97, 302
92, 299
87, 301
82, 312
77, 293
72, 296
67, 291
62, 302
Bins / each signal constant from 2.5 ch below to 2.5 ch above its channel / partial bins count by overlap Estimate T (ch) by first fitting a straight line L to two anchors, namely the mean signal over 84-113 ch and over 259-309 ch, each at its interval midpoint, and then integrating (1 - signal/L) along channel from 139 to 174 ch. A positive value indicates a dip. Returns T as 5.0 ch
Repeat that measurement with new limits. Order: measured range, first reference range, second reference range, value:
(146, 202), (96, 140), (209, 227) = 4.9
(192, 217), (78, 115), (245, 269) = 0.8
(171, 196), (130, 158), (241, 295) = 2.2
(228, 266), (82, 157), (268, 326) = -2.8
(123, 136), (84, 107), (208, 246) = 0.2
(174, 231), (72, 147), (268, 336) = -1.3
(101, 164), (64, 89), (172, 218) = -1.0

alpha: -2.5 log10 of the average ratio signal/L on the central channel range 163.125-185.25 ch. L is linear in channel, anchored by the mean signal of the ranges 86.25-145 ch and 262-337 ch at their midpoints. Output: 0.26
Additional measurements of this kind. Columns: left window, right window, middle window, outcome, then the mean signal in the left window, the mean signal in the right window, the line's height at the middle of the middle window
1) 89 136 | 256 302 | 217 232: 0.02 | 297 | 291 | 293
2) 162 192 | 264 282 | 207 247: -0.05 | 242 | 297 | 271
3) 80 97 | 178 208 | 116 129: 0.02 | 303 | 290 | 299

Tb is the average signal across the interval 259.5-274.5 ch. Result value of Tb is 303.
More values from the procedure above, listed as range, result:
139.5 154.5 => 293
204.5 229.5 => 287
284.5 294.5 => 280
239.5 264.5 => 289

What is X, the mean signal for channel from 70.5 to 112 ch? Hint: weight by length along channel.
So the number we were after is 301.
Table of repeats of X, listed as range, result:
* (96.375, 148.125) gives 297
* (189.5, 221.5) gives 286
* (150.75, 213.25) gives 266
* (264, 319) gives 264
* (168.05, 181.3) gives 213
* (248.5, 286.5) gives 294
